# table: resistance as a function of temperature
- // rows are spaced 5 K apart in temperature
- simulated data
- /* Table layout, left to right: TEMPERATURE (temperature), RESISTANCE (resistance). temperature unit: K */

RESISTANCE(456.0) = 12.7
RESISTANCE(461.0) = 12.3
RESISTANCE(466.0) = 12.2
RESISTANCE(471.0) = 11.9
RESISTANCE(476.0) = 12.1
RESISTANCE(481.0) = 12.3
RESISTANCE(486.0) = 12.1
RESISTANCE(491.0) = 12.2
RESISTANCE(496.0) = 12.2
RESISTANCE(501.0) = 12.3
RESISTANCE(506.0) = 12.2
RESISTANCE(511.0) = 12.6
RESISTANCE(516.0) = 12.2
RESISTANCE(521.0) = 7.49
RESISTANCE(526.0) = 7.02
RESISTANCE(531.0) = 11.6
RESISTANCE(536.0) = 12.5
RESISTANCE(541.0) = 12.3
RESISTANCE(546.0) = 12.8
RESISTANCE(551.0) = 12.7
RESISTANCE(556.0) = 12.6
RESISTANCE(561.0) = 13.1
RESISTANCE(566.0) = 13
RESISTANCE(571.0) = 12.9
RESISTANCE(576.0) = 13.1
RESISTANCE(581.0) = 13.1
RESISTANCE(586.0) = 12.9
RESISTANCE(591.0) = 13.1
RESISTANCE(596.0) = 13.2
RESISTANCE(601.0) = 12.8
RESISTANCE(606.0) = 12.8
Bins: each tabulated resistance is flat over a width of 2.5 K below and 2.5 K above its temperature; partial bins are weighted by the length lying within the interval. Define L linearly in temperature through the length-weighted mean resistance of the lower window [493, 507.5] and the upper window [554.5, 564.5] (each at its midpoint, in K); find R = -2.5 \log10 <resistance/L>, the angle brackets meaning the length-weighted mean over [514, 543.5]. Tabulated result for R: 0.20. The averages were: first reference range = 12.2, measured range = 10.5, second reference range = 12.9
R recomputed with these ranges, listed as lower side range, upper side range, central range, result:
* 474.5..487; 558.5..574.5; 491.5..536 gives 0.128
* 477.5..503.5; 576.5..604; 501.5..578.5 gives 0.066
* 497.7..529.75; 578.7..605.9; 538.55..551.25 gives -0.086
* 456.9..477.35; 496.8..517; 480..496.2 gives 0.005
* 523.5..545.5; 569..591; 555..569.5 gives -0.060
